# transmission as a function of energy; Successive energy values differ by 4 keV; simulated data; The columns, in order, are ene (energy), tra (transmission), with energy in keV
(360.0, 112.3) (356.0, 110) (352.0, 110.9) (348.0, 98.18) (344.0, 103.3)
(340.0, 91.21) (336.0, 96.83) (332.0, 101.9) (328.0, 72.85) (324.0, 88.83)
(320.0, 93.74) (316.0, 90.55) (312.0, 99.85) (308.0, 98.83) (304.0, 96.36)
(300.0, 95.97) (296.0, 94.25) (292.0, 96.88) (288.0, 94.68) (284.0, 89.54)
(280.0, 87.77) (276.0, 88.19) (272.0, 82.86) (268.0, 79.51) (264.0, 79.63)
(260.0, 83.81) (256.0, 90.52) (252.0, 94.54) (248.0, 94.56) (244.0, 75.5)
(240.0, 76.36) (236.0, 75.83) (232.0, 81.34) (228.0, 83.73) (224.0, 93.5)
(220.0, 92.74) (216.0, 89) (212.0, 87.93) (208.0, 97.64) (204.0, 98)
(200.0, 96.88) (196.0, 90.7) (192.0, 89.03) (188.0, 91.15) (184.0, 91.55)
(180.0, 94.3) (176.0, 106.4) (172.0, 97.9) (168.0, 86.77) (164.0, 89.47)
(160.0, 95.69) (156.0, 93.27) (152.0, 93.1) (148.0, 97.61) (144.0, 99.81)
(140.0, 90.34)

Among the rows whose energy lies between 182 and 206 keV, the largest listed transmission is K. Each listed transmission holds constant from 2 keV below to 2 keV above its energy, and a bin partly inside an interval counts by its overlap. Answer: 98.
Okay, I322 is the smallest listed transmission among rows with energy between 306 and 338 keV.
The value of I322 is 72.85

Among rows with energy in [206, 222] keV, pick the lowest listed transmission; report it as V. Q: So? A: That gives 87.93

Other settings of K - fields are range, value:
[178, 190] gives 94.3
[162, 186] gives 106.4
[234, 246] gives 76.36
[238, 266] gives 94.56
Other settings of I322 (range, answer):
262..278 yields 79.51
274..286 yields 87.77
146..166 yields 89.47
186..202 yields 89.03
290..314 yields 94.25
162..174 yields 86.77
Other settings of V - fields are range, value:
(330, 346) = 91.21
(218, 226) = 92.74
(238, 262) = 75.5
